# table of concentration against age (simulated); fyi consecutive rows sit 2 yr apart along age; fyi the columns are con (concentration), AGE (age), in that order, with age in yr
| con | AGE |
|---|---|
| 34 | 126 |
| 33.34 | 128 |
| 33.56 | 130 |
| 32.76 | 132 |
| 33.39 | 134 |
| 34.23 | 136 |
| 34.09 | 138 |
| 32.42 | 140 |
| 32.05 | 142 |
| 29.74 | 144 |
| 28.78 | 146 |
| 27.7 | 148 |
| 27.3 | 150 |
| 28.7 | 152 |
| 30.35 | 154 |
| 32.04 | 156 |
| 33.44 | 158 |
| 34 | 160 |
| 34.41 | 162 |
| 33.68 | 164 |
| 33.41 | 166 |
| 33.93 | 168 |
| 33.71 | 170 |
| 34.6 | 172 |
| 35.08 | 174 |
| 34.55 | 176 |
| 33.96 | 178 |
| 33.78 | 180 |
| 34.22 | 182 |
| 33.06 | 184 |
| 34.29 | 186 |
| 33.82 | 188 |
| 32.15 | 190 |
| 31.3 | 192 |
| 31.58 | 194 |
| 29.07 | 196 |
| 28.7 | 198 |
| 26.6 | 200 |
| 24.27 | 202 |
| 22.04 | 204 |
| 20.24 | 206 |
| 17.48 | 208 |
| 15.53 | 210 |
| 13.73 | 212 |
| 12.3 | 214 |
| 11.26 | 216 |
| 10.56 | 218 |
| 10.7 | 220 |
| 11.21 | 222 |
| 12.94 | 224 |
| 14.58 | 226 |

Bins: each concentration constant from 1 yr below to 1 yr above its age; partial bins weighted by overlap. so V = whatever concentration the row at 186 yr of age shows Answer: 34.29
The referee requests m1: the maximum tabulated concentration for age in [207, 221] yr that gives 17.48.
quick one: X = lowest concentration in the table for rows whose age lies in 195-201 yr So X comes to 26.6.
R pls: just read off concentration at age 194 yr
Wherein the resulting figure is 31.58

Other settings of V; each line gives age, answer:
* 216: 11.26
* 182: 34.22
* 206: 20.24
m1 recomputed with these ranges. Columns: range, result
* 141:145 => 32.05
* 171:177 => 35.08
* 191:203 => 31.58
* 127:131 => 33.56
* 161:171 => 34.41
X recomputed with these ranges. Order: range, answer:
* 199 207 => 20.24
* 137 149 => 27.7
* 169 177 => 33.71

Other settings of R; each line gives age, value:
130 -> 33.56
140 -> 32.42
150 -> 27.3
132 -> 32.76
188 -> 33.82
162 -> 34.41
